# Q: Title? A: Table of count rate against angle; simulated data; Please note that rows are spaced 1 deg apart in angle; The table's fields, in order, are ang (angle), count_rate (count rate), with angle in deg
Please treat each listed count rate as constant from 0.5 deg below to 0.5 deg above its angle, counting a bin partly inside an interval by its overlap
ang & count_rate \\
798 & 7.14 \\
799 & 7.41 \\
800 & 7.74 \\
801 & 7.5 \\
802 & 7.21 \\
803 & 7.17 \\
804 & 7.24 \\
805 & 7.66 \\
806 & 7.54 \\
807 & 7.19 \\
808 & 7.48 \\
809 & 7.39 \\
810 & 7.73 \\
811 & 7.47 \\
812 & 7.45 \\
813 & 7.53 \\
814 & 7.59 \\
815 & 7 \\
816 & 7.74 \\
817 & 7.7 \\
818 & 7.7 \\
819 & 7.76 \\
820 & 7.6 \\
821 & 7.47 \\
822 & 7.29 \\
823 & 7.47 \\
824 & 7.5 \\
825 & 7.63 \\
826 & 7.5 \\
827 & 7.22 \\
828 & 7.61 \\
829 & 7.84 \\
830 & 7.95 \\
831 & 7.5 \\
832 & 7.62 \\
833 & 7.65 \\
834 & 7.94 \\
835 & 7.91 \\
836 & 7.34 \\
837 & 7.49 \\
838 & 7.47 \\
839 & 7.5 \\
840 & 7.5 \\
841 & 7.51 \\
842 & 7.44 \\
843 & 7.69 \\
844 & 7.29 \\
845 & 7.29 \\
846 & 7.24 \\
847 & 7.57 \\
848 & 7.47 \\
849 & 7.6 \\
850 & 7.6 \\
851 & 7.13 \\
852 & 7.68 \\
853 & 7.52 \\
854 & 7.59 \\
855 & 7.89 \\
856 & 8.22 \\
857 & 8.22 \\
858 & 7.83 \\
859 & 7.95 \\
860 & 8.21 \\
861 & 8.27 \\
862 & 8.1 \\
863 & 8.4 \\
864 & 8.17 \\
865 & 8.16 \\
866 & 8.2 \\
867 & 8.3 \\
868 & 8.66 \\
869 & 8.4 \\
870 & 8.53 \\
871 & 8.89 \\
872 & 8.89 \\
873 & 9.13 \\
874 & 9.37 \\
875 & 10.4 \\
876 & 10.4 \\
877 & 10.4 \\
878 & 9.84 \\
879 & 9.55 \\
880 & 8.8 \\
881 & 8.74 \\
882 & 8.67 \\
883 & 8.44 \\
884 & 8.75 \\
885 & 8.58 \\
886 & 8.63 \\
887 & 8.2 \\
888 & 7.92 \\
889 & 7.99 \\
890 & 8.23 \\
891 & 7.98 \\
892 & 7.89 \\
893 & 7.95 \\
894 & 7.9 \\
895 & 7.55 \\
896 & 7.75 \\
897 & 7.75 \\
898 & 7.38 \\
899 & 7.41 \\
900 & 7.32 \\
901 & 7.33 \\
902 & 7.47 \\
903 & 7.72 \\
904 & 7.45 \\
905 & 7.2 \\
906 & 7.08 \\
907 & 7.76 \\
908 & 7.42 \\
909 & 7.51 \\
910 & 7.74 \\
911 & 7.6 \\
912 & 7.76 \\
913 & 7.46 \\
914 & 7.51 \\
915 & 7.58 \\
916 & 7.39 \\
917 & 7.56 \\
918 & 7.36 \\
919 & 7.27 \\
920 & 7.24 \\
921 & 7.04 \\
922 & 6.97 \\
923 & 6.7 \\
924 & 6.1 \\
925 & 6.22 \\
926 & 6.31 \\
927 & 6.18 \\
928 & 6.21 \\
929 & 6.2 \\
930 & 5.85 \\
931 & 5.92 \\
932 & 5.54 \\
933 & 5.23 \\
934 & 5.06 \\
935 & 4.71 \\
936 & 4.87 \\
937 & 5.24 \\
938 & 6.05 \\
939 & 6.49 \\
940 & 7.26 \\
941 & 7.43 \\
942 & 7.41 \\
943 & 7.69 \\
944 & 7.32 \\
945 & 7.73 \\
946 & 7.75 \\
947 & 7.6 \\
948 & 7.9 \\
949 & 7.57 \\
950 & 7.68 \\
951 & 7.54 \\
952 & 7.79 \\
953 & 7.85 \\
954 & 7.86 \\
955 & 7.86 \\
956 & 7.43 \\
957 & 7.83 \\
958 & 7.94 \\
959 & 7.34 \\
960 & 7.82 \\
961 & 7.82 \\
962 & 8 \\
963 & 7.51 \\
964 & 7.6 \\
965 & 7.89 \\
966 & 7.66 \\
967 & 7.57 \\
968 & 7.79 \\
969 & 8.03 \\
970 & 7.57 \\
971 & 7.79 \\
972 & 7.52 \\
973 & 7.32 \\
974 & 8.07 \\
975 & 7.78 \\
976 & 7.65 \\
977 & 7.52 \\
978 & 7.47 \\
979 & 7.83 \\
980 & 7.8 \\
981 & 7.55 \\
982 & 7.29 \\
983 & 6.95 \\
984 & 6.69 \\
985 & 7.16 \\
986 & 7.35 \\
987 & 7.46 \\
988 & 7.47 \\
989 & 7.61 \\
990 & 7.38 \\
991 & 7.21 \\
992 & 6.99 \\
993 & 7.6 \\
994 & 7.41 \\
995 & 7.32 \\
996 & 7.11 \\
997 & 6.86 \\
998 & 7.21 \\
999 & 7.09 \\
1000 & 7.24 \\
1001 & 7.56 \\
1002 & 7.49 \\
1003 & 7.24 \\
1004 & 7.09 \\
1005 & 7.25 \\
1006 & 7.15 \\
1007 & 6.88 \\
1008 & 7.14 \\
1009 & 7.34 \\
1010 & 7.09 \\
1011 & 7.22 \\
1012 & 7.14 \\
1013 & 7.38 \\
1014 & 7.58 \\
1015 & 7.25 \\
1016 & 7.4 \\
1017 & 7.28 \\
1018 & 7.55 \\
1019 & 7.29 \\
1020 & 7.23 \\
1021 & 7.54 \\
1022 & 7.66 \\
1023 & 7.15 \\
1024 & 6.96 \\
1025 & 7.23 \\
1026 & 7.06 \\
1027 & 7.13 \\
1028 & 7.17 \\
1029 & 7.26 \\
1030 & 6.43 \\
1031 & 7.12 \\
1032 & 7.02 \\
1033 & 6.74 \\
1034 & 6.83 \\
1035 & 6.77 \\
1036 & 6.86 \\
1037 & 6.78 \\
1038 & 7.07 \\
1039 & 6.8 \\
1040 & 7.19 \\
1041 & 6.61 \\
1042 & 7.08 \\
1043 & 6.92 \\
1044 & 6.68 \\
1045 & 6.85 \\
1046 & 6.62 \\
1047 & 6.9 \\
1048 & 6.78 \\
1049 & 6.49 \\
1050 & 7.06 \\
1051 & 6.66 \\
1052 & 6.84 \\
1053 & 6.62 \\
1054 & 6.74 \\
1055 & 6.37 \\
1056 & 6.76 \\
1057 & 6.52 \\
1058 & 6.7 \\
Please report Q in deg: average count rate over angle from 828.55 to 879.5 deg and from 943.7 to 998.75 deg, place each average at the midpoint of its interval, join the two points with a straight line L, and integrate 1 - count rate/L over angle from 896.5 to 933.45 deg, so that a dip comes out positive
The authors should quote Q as 3.8 deg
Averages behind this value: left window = 8.13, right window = 7.56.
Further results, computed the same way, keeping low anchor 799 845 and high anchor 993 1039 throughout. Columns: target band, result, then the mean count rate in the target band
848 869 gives -1.5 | 7.98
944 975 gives -1.9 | 7.72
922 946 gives 3.4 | 6.29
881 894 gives -1.5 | 8.27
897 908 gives -0.1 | 7.43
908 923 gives -0.1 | 7.4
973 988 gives -0.5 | 7.46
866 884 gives -4.1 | 9.1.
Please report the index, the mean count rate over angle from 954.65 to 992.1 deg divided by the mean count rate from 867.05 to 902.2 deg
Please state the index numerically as 0.89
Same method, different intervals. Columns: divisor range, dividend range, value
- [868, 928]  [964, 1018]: 0.93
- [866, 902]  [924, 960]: 0.80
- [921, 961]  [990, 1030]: 1.06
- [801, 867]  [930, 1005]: 0.95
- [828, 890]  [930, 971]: 0.88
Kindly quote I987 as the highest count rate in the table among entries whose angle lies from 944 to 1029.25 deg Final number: 8.07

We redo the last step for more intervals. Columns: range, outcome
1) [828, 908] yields 10.4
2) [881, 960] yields 8.75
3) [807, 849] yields 7.95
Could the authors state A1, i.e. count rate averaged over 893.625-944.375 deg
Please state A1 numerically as 6.91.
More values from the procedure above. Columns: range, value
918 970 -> 7.03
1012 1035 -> 7.18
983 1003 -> 7.27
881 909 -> 7.85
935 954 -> 7.13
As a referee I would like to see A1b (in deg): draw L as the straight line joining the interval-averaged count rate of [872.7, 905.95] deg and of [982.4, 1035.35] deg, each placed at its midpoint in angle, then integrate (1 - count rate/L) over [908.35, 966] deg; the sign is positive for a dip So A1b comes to 6.0 deg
